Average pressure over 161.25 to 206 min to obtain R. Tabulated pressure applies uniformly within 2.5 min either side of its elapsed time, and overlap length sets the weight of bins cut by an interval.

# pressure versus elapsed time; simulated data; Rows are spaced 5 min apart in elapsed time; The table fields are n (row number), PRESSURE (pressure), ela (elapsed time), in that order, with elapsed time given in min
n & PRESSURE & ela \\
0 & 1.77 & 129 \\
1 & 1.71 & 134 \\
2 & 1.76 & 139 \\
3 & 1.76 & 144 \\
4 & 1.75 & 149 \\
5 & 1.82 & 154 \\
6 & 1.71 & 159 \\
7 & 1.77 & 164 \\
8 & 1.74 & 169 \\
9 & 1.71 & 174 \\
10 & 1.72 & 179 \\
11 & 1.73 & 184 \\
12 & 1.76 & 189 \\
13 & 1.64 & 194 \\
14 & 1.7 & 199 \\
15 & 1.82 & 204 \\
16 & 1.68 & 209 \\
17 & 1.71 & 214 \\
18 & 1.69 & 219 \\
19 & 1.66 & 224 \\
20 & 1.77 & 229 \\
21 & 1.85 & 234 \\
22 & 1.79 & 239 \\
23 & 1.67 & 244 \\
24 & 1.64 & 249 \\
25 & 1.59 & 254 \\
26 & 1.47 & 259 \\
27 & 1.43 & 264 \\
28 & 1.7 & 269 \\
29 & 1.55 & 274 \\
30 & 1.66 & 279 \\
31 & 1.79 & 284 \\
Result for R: 1.73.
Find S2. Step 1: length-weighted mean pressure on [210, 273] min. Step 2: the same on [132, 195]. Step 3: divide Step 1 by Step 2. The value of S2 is 0.96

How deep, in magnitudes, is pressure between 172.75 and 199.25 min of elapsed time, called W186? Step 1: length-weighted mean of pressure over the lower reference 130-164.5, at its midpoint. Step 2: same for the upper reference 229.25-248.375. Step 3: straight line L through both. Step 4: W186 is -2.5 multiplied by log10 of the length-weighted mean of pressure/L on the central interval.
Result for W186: 0.03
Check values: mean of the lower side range 1.75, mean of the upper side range 1.76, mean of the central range 1.71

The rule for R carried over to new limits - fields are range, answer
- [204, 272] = 1.67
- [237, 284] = 1.62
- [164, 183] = 1.73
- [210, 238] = 1.74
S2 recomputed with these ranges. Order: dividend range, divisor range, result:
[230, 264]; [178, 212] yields 0.96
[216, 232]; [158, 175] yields 0.99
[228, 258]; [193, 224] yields 1.00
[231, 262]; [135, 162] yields 0.95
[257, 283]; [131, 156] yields 0.90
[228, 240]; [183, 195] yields 1.05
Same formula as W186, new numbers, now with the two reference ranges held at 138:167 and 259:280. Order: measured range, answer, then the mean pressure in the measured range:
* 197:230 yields -0.04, 1.72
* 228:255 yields -0.07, 1.72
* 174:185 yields 0.00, 1.72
